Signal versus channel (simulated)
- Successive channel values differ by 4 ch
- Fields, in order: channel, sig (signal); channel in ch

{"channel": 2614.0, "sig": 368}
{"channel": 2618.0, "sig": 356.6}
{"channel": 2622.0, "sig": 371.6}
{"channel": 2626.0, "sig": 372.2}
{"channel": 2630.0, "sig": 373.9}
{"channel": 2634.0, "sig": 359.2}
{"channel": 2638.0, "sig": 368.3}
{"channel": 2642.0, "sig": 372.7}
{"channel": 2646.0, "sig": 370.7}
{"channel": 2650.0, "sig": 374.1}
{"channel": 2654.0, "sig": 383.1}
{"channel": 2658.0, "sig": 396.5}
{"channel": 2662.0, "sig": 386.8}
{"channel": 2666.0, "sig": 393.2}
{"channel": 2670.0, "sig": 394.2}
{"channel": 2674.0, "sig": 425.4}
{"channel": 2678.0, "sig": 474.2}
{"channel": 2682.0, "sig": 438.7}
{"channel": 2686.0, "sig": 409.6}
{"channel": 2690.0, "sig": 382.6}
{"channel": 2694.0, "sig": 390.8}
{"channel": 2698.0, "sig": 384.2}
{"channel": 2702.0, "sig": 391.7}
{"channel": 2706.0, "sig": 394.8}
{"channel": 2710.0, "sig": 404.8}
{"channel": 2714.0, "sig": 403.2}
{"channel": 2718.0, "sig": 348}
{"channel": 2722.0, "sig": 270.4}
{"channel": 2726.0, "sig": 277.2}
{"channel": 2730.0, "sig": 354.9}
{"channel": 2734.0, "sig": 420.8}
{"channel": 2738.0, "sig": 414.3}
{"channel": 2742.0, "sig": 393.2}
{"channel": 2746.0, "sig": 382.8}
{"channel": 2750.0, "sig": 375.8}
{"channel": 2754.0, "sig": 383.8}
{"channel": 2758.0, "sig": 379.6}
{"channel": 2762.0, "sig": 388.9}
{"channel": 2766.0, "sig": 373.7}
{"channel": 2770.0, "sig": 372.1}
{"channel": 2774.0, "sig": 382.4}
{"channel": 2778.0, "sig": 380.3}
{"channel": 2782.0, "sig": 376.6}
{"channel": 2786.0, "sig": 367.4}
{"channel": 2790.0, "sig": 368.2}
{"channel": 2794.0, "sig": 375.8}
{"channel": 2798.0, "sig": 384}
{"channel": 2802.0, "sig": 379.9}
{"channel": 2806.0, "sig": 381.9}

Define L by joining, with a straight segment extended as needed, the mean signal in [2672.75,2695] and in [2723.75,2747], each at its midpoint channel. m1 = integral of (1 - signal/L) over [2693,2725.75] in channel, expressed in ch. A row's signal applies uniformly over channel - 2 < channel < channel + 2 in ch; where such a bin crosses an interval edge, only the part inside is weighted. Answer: 2.5 ch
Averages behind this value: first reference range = 421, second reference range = 372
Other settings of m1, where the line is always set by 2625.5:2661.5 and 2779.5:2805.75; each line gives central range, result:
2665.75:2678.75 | -1.57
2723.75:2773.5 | -0.06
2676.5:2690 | -2.00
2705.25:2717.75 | -0.62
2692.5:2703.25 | -0.38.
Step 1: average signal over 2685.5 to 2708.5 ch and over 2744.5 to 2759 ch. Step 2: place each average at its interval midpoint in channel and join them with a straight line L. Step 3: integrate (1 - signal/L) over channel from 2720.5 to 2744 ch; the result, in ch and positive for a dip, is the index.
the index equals 1.7 ch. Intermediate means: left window 391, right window 380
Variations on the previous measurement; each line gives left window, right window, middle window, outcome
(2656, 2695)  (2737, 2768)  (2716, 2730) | 3.1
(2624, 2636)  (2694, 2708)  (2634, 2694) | -2.7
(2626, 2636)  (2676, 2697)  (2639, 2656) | 0.3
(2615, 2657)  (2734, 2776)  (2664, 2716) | -4.0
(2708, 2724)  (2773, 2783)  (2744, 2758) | -0.4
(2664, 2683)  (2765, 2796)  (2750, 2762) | 0.1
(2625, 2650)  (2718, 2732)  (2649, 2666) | -1.5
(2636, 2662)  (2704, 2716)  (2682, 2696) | -0.3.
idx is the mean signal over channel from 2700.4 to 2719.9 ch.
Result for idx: 389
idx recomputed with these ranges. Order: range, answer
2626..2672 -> 379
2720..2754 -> 363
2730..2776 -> 387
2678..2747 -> 383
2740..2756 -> 384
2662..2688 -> 420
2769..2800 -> 376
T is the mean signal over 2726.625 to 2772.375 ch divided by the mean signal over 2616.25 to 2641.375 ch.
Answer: 1.04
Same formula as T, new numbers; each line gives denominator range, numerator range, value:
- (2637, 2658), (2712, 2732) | 0.88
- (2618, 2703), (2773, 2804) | 0.96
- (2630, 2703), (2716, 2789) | 0.94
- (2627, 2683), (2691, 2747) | 0.95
